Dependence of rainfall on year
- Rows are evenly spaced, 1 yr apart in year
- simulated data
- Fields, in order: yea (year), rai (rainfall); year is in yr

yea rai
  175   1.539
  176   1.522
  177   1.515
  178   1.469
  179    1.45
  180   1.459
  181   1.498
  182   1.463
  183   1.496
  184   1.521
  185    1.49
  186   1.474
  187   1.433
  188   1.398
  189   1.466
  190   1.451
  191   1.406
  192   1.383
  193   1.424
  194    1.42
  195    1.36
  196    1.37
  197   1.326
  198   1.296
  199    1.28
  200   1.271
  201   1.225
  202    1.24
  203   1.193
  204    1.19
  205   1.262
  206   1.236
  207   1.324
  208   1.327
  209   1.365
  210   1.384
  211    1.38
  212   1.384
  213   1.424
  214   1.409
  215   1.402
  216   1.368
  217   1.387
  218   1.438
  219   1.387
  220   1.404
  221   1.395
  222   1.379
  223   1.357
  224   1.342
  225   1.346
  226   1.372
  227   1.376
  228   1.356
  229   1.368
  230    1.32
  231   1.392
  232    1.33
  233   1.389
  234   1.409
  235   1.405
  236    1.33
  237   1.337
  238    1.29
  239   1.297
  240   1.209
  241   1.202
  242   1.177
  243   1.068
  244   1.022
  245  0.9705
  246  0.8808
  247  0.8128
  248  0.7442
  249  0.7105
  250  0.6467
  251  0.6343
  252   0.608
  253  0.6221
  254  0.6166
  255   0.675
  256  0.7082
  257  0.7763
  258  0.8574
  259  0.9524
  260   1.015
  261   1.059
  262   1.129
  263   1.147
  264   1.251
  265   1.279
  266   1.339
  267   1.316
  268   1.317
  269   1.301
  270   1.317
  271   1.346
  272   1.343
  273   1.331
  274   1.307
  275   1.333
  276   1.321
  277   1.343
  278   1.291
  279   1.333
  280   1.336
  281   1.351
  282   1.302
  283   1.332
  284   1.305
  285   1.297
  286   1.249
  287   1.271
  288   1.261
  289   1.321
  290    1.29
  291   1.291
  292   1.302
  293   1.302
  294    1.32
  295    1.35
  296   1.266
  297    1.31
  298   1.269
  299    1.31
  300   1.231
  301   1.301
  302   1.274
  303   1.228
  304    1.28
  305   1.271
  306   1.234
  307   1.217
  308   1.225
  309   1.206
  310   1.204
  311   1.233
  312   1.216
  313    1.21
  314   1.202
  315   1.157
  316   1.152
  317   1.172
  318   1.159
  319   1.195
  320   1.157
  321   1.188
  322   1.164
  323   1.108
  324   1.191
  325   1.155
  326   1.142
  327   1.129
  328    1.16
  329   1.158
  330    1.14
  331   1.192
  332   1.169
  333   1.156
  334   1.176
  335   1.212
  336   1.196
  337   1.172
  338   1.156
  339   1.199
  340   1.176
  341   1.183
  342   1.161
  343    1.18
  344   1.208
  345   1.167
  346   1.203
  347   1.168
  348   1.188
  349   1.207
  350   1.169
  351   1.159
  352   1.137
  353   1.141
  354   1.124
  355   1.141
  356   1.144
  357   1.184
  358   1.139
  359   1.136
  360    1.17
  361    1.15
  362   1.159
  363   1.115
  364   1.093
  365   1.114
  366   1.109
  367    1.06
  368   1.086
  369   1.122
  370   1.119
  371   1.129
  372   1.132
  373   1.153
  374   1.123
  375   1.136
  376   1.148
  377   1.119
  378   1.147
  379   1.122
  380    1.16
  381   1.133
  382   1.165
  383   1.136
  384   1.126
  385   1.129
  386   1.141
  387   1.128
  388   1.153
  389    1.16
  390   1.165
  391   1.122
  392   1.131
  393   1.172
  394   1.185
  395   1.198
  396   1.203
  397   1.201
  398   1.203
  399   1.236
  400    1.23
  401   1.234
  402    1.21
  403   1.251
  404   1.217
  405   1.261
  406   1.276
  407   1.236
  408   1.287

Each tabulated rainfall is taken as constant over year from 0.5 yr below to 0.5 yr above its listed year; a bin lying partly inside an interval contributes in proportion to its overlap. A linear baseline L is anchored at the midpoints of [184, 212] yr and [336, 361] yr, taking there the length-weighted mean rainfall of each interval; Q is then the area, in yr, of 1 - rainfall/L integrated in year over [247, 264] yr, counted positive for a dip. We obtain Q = 6.1 yr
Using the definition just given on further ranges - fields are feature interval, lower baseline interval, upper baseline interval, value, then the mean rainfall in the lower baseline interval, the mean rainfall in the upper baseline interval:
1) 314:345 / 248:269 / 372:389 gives -3.4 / 0.937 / 1.14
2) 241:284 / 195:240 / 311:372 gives 6.4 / 1.34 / 1.16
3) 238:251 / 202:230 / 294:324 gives 3.3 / 1.35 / 1.22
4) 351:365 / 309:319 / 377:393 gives 0.2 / 1.19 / 1.14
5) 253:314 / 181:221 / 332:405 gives 2.3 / 1.37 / 1.16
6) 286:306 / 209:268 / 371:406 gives -2.0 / 1.17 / 1.17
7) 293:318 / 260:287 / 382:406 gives 0.3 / 1.29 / 1.18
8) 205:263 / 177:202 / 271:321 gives 8.0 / 1.41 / 1.27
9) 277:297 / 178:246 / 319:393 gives -1.0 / 1.35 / 1.15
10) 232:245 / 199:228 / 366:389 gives 0.6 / 1.34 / 1.13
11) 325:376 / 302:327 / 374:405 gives 1.3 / 1.19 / 1.17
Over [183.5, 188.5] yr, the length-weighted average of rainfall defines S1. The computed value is 1.46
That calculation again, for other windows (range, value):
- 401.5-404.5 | 1.23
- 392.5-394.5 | 1.18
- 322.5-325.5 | 1.15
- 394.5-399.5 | 1.21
